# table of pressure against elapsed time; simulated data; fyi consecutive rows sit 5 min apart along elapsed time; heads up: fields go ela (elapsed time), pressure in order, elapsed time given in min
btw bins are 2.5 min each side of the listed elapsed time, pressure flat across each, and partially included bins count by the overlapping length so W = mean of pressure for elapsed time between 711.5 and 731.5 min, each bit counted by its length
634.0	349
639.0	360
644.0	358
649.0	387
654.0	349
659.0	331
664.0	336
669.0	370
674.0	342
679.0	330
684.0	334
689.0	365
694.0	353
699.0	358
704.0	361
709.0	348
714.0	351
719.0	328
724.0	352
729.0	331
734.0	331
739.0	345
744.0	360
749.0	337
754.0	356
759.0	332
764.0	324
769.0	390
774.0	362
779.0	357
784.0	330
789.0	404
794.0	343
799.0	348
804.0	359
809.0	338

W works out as 340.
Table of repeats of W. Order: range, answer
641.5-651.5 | 372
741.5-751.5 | 348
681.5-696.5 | 351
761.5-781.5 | 358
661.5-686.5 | 342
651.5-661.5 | 340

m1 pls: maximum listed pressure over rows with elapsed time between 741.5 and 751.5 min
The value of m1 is 360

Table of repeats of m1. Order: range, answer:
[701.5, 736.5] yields 361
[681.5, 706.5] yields 365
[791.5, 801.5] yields 348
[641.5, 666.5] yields 387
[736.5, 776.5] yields 390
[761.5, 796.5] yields 404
